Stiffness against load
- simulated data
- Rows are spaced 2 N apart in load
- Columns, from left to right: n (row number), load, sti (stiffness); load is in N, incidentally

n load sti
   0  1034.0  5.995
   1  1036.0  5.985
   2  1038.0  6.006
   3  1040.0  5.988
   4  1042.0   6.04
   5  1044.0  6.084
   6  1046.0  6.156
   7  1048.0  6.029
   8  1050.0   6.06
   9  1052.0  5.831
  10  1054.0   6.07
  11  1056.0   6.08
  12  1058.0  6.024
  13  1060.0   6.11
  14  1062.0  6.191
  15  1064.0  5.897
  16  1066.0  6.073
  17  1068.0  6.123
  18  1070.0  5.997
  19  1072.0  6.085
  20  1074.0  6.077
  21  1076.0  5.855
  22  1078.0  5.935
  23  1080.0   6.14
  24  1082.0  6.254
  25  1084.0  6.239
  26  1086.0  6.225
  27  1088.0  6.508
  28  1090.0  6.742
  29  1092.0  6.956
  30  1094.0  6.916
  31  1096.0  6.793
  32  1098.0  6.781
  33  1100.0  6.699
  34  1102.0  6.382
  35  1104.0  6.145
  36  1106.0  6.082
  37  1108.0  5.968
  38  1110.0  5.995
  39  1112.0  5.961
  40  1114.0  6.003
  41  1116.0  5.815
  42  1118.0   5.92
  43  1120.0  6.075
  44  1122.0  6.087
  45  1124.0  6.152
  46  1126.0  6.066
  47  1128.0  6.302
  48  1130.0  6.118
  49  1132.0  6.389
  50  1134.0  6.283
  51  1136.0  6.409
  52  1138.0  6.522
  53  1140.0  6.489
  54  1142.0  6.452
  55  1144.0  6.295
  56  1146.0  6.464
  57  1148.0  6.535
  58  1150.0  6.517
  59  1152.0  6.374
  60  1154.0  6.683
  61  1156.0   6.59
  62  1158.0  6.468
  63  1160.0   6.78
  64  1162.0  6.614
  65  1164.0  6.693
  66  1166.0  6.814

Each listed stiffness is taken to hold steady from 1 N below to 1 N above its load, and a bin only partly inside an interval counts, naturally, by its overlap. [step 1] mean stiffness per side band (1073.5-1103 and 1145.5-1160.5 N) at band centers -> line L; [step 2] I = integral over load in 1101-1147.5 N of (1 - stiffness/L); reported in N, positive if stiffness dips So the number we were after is 2.2 N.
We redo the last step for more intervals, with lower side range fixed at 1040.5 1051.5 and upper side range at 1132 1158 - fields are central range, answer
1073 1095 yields -0.5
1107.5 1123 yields 0.9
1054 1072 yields 0.2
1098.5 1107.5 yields -0.1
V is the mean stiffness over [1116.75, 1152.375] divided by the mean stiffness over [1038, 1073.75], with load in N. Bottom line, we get 1.04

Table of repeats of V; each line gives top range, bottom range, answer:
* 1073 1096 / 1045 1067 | 1.05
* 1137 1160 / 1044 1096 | 1.05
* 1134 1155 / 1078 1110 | 1.01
